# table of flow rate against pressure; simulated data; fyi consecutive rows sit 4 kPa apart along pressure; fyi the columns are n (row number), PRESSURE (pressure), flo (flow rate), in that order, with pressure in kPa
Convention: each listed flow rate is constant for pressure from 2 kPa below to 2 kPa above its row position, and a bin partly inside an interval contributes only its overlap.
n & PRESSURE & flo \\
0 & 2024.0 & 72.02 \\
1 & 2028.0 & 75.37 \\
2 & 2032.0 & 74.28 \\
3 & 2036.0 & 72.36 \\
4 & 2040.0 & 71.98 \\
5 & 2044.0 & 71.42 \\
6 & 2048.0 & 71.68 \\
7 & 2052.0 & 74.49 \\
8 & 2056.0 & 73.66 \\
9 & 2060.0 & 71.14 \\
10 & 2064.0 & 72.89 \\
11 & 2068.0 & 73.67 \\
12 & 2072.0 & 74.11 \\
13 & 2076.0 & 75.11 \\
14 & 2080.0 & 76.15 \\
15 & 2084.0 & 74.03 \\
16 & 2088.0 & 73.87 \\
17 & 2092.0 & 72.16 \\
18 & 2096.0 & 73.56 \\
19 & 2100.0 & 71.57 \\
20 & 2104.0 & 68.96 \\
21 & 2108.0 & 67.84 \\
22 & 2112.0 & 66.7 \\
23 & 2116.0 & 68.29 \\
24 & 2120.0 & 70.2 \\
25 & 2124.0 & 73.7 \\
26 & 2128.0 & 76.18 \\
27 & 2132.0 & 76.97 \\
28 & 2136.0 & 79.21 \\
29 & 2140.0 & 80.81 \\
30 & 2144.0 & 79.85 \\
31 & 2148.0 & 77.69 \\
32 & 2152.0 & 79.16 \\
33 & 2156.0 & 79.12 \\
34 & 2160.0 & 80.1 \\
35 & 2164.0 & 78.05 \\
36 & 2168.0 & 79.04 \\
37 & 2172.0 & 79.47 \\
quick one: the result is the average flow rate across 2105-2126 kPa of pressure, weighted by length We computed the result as 69.3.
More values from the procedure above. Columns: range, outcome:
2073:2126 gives 71.7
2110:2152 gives 75.2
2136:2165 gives 79.3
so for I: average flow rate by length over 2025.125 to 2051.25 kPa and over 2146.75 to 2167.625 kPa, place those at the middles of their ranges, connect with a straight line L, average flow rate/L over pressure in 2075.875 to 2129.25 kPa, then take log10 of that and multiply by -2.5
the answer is 0.062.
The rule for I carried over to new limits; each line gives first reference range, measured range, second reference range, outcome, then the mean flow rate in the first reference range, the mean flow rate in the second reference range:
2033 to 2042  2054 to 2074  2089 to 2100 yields -0.01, 72.4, 72.7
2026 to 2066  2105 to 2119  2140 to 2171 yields 0.13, 72.9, 79.1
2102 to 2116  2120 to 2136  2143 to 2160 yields -0.04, 67.9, 79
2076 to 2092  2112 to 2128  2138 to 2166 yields 0.09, 74.4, 79.3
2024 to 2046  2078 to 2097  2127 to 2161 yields 0.03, 73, 78.8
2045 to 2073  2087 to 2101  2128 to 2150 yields 0.04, 73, 78.7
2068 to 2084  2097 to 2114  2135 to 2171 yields 0.11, 74.8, 79.2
